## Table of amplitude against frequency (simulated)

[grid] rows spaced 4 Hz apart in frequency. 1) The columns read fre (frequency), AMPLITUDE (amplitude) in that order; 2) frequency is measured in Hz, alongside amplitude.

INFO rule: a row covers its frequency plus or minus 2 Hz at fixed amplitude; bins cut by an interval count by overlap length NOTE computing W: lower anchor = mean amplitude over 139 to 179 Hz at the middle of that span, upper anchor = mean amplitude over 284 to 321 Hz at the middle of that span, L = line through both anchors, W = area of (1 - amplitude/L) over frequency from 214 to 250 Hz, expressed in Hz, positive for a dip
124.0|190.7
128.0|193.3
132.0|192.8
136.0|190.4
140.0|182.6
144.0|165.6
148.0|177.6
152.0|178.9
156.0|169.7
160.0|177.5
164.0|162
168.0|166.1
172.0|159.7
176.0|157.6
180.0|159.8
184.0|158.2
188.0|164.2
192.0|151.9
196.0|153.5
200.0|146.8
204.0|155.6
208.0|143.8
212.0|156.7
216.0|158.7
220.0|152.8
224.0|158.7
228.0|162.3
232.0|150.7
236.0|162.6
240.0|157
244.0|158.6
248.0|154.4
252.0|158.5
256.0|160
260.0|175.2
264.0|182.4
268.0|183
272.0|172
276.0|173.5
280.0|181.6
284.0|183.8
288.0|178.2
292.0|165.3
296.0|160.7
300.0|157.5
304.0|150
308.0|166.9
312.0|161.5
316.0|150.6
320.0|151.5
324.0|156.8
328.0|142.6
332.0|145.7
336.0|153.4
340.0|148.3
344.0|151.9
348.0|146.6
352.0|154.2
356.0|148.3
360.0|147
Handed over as 1.76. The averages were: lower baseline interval 169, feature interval 157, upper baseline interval 162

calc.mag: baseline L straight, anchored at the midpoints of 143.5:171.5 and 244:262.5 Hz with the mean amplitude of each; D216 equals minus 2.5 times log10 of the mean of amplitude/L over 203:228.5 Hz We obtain 0.07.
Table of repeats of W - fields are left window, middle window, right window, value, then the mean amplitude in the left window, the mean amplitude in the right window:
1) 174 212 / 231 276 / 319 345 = -3.8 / 155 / 150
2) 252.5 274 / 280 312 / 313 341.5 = -1.0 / 173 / 150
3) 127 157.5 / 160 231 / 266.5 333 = 7.2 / 181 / 164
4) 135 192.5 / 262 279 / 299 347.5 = -2.2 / 168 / 153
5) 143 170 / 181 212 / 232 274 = 2.8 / 171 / 166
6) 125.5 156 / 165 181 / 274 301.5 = 1.7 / 182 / 172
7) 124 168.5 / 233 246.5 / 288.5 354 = 0.6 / 179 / 155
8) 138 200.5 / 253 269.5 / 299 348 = -1.7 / 165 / 153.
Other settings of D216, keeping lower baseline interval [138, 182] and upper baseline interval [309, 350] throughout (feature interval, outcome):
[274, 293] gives -0.14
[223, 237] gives 0.02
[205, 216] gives 0.08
